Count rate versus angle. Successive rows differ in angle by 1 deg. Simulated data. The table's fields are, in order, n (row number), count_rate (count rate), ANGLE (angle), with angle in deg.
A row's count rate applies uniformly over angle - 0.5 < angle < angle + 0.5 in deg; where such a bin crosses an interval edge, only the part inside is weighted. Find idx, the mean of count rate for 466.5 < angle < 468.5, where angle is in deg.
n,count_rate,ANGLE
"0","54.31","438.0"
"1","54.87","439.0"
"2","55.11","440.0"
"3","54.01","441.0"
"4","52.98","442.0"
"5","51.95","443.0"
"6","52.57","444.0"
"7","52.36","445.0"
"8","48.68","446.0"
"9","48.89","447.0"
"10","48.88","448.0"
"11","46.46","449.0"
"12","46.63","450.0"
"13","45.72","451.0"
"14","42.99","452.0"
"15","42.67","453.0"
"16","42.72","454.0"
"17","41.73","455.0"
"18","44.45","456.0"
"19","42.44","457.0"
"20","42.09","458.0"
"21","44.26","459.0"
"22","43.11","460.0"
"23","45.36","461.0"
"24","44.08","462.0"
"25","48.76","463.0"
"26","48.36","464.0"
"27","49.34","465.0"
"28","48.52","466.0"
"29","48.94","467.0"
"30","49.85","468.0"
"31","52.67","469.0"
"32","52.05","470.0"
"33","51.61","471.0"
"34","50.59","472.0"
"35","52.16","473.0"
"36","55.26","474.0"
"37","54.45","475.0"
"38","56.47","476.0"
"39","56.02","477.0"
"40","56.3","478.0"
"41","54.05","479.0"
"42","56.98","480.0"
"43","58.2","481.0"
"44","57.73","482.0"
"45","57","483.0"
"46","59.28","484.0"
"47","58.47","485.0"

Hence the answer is 49.4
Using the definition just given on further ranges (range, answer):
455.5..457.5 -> 43.4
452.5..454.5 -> 42.7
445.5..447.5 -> 48.8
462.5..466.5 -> 48.7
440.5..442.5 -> 53.5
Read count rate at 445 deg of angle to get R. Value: 52.36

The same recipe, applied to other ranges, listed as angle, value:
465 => 49.34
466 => 48.52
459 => 44.26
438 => 54.31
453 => 42.67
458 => 42.09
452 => 42.99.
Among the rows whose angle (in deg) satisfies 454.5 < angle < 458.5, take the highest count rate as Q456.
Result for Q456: 44.45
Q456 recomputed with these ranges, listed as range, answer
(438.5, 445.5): 55.11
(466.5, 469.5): 52.67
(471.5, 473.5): 52.16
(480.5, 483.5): 58.2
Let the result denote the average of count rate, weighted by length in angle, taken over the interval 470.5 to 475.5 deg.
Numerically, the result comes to 52.8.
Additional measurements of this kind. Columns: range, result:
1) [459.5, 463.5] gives 45.3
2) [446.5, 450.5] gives 47.7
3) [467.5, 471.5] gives 51.5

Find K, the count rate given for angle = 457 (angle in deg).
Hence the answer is 42.44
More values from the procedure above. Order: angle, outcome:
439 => 54.87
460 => 43.11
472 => 50.59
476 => 56.47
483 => 57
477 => 56.02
